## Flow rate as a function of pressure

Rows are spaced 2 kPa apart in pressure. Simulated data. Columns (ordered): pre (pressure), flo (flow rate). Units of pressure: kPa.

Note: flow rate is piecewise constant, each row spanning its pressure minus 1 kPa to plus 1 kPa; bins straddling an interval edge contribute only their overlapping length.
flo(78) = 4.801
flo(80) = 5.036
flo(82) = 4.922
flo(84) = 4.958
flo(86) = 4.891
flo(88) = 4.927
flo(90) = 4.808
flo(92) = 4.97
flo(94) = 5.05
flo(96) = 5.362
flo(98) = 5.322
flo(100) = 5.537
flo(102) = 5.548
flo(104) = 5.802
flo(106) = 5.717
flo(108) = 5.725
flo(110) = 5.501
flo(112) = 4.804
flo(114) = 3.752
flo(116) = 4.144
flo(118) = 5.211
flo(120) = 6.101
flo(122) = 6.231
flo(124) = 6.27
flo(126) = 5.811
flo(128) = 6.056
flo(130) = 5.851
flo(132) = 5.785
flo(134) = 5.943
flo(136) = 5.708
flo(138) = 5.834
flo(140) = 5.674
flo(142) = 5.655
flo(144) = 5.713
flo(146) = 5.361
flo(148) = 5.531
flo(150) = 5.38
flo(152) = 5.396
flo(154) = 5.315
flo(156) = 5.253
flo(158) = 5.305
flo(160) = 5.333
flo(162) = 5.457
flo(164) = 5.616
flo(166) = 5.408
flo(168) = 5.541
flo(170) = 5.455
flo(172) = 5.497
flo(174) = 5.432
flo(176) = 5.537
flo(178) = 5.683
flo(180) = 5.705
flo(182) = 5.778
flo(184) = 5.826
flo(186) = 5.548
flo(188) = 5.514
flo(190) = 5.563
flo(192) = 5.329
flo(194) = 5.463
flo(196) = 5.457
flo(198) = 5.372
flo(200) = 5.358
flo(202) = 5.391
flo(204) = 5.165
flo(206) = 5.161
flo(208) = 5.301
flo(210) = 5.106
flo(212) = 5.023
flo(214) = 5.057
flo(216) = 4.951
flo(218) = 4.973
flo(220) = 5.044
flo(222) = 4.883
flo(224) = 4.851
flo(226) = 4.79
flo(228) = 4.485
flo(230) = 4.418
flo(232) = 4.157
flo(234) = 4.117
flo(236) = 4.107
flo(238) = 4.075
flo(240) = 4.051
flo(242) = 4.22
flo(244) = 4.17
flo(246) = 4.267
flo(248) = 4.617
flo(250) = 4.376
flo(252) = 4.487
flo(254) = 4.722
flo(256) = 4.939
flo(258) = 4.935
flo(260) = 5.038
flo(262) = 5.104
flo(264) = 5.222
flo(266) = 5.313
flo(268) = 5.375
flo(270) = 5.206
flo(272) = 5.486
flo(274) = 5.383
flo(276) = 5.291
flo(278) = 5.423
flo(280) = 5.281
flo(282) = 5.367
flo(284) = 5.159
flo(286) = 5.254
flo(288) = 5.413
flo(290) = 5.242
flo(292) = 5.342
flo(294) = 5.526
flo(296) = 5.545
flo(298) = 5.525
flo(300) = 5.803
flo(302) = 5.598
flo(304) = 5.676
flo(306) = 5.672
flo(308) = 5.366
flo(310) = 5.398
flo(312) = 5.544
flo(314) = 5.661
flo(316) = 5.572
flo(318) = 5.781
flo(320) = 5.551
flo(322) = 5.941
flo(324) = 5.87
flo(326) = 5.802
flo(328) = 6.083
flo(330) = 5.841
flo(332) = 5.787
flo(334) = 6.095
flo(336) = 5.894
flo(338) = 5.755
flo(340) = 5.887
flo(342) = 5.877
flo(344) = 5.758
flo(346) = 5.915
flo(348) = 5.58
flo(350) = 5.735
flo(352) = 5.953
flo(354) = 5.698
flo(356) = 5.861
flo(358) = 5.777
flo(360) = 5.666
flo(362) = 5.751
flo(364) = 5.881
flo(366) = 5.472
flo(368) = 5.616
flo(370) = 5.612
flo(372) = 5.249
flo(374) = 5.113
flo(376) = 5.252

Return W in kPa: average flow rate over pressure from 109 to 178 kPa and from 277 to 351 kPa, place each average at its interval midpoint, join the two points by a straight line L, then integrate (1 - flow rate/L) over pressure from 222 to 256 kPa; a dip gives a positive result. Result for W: 7.16 kPa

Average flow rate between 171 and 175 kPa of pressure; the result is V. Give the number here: 5.46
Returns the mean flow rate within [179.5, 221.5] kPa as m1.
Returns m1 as 5.33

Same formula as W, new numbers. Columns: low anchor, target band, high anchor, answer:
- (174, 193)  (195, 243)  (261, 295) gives 5.97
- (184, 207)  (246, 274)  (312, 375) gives 2.93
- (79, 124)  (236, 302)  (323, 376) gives 6.45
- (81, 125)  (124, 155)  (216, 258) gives -3.90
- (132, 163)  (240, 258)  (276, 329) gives 3.46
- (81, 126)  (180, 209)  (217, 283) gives -2.81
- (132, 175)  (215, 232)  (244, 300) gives 1.71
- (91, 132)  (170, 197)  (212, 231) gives -2.74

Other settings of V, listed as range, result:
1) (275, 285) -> 5.3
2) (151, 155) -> 5.36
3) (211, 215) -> 5.04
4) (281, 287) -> 5.26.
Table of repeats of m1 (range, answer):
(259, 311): 5.38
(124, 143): 5.84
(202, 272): 4.78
